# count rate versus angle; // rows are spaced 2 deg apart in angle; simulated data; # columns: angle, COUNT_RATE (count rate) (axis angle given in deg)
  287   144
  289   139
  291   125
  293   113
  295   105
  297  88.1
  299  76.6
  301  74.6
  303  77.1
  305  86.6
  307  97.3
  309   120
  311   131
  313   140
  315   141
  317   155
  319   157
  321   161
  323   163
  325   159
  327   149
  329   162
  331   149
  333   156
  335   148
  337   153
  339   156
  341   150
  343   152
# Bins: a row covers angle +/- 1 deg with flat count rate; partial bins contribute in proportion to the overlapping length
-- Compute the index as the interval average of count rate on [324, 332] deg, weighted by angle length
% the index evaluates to 155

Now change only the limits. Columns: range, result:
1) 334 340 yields 152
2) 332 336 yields 152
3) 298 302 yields 75.6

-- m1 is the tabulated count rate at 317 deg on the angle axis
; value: 155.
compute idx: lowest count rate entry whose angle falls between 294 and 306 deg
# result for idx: 74.6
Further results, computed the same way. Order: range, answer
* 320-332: 149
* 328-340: 148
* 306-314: 97.3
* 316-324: 155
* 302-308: 77.1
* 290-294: 113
